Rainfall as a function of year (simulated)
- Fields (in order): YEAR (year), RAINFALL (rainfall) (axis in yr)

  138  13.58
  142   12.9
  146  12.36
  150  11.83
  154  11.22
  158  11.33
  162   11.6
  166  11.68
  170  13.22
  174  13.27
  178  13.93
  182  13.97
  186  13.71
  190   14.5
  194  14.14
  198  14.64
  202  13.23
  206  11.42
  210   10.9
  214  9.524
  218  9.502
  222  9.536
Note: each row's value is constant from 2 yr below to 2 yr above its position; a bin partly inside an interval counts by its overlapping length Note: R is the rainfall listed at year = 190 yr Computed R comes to 14.5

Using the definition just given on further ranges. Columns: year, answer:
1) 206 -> 11.42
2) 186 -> 13.71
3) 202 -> 13.23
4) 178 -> 13.93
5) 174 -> 13.27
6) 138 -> 13.58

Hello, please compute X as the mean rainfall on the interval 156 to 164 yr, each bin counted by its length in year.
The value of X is 11.5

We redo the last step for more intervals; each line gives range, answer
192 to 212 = 12.9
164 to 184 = 13.2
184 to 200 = 14.2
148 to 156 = 11.5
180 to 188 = 13.8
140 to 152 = 12.4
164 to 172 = 12.4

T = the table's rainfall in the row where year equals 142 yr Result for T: 12.9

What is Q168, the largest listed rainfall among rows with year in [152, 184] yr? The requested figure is 13.97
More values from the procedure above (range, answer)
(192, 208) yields 14.64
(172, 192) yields 14.5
